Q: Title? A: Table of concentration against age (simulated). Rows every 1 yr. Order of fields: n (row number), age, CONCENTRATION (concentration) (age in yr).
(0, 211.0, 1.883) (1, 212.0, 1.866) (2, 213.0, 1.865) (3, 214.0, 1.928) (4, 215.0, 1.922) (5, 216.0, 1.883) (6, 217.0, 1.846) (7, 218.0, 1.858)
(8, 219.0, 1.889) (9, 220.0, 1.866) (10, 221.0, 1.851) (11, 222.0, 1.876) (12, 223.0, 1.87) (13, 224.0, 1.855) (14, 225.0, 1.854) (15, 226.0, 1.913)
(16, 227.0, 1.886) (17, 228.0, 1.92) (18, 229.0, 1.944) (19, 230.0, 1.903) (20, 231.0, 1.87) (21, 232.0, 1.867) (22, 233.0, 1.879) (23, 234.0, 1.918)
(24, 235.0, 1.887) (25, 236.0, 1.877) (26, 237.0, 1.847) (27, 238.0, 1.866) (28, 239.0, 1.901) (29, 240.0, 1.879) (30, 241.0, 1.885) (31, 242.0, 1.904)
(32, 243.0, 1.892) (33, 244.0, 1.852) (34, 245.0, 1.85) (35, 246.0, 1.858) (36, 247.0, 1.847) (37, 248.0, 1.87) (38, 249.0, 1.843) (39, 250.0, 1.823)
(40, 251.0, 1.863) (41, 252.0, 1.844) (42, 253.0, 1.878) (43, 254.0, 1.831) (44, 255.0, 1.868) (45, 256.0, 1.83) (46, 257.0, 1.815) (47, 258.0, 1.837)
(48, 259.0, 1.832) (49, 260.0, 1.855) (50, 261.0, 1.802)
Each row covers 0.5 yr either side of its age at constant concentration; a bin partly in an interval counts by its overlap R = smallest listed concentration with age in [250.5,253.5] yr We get 1.844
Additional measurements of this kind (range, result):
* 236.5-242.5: 1.847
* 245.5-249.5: 1.843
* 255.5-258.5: 1.815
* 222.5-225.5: 1.854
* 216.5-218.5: 1.846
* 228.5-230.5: 1.903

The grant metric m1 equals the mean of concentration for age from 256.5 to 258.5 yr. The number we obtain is 1.83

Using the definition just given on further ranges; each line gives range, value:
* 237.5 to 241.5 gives 1.88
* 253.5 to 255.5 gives 1.85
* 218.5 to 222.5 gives 1.87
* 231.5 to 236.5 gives 1.89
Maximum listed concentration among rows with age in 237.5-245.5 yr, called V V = 1.904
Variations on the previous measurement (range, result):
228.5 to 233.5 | 1.944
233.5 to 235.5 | 1.918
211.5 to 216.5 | 1.928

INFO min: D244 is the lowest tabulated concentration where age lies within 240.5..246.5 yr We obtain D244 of 1.85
